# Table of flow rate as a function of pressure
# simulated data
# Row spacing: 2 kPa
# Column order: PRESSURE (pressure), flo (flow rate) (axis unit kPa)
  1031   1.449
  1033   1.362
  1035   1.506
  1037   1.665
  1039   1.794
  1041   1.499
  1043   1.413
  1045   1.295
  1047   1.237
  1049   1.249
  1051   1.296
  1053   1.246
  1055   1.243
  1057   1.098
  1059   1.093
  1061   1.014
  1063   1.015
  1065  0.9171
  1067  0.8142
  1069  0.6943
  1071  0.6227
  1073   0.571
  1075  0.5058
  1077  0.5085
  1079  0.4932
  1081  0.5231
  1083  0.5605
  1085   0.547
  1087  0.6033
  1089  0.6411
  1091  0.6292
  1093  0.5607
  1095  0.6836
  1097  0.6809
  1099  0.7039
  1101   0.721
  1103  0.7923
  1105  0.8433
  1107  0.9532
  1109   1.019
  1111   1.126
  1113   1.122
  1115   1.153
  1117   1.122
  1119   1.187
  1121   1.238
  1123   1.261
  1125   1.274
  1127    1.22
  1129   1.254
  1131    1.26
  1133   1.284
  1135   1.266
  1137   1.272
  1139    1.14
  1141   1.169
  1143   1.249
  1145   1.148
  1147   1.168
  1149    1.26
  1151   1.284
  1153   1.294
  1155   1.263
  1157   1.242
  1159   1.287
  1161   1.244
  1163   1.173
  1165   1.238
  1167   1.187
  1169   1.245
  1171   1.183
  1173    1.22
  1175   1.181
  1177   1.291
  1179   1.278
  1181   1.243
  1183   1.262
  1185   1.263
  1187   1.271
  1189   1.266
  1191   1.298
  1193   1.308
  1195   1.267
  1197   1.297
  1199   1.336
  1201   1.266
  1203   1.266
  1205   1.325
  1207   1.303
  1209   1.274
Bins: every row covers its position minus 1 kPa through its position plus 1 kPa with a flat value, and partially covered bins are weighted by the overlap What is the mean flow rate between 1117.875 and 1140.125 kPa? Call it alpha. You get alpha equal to 1.24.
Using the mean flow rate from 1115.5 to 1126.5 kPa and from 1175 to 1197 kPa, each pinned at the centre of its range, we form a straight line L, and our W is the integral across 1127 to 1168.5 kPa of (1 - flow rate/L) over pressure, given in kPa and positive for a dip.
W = 0.1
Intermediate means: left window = 1.21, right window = 1.27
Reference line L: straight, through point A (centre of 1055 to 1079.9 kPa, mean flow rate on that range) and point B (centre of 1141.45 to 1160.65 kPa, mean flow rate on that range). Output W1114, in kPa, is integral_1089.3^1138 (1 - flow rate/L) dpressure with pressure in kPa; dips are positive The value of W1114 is 1.6 kPa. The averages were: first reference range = 0.799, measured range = 1.02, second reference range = 1.24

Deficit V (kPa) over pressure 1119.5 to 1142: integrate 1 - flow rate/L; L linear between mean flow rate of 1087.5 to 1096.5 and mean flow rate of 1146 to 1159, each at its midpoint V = -4.7 kPa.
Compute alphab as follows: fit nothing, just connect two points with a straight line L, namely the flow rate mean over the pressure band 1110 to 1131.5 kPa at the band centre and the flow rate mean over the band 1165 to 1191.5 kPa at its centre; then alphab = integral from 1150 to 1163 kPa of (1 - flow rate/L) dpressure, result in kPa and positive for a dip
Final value -0.4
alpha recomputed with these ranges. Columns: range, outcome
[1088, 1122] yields 0.893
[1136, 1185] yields 1.23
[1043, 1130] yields 0.92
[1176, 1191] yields 1.27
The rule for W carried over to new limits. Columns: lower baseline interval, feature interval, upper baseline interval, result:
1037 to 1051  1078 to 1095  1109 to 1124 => 9.3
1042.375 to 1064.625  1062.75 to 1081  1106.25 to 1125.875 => 8.0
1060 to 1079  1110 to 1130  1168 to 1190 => -4.7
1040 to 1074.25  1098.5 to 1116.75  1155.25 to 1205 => 3.2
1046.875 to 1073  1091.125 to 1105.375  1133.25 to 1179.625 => 5.2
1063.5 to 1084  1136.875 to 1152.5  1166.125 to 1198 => -2.6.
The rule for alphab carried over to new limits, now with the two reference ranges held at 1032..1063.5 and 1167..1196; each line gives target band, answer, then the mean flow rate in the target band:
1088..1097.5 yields 4.8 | 0.637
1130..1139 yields 0.1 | 1.26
